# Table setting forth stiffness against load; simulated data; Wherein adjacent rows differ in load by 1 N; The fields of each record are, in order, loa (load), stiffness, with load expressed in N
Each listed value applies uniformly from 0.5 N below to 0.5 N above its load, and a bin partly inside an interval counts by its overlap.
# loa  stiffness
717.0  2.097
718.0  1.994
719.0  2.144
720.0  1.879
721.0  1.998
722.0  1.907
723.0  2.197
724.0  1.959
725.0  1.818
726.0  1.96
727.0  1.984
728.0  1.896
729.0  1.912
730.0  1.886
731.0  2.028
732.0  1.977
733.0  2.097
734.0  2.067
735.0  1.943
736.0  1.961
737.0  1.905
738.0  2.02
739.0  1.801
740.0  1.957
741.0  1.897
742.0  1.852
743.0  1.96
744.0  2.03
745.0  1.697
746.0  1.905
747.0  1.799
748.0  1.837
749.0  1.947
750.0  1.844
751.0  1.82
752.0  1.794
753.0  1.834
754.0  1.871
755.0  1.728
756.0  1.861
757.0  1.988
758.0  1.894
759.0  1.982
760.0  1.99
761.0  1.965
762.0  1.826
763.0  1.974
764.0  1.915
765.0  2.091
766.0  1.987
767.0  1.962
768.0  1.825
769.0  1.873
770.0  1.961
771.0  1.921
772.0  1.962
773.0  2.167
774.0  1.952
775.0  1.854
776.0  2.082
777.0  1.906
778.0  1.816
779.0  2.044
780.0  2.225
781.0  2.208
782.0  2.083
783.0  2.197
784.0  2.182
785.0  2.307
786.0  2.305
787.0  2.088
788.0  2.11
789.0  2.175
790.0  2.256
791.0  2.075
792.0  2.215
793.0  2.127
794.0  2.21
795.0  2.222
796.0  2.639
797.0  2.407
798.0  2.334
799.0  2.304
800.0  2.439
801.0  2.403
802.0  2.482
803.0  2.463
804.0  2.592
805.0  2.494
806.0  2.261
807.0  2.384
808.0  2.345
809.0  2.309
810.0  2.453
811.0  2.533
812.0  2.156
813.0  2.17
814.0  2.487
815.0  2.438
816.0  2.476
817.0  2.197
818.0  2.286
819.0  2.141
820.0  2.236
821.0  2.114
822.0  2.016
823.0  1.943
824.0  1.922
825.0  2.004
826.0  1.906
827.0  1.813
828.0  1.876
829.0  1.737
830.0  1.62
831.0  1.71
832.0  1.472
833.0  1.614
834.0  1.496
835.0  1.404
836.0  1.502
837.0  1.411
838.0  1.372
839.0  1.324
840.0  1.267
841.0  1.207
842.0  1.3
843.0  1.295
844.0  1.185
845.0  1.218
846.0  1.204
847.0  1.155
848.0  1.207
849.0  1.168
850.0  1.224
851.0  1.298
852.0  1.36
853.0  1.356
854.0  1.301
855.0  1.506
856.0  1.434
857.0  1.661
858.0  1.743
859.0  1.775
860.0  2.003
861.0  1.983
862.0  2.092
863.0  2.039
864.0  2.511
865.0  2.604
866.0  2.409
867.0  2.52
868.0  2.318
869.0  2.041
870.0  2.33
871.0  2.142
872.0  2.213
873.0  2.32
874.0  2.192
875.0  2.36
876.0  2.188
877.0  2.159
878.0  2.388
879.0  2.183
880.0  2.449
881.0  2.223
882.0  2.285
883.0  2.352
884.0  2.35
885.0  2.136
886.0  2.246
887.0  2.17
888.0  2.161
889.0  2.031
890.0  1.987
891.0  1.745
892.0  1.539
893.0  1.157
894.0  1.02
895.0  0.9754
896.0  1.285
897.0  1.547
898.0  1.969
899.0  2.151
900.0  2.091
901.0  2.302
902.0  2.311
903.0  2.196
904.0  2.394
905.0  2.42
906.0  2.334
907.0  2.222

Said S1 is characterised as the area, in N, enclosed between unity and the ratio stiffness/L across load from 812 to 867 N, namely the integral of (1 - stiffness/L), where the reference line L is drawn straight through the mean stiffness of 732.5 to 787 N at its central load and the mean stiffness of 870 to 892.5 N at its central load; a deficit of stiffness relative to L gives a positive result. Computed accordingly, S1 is 9.5 N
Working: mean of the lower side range 1.96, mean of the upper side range 2.18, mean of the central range 1.74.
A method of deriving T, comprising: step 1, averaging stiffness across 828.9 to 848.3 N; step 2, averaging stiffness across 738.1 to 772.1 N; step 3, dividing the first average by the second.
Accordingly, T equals 0.7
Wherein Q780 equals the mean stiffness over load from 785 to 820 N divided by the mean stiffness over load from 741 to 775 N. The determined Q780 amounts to 1.2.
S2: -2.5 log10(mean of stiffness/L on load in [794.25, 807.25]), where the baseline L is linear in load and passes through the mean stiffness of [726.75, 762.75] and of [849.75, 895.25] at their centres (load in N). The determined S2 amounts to -0.238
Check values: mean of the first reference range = 1.91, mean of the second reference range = 1.98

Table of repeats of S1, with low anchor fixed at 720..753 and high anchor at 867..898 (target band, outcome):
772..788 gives -1.1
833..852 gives 6.6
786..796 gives -1.2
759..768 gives -0.1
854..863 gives 1.1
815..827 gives -0.8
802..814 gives -2.5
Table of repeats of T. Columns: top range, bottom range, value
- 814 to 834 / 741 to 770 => 1.04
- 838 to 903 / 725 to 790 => 0.93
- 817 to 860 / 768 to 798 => 0.74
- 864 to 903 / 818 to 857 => 1.35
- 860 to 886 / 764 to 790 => 1.10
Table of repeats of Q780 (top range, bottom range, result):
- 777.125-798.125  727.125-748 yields 1.14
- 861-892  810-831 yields 1.06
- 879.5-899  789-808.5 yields 0.80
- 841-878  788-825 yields 0.79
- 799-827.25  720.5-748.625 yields 1.17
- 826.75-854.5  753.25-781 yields 0.71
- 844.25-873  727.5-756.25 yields 0.94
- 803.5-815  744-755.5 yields 1.30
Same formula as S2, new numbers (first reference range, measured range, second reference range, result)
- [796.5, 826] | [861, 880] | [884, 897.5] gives -0.22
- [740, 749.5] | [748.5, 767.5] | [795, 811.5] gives 0.05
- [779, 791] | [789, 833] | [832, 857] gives -0.21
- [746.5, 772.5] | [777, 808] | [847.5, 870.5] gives -0.20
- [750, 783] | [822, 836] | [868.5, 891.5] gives 0.20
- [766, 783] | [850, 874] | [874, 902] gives 0.03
